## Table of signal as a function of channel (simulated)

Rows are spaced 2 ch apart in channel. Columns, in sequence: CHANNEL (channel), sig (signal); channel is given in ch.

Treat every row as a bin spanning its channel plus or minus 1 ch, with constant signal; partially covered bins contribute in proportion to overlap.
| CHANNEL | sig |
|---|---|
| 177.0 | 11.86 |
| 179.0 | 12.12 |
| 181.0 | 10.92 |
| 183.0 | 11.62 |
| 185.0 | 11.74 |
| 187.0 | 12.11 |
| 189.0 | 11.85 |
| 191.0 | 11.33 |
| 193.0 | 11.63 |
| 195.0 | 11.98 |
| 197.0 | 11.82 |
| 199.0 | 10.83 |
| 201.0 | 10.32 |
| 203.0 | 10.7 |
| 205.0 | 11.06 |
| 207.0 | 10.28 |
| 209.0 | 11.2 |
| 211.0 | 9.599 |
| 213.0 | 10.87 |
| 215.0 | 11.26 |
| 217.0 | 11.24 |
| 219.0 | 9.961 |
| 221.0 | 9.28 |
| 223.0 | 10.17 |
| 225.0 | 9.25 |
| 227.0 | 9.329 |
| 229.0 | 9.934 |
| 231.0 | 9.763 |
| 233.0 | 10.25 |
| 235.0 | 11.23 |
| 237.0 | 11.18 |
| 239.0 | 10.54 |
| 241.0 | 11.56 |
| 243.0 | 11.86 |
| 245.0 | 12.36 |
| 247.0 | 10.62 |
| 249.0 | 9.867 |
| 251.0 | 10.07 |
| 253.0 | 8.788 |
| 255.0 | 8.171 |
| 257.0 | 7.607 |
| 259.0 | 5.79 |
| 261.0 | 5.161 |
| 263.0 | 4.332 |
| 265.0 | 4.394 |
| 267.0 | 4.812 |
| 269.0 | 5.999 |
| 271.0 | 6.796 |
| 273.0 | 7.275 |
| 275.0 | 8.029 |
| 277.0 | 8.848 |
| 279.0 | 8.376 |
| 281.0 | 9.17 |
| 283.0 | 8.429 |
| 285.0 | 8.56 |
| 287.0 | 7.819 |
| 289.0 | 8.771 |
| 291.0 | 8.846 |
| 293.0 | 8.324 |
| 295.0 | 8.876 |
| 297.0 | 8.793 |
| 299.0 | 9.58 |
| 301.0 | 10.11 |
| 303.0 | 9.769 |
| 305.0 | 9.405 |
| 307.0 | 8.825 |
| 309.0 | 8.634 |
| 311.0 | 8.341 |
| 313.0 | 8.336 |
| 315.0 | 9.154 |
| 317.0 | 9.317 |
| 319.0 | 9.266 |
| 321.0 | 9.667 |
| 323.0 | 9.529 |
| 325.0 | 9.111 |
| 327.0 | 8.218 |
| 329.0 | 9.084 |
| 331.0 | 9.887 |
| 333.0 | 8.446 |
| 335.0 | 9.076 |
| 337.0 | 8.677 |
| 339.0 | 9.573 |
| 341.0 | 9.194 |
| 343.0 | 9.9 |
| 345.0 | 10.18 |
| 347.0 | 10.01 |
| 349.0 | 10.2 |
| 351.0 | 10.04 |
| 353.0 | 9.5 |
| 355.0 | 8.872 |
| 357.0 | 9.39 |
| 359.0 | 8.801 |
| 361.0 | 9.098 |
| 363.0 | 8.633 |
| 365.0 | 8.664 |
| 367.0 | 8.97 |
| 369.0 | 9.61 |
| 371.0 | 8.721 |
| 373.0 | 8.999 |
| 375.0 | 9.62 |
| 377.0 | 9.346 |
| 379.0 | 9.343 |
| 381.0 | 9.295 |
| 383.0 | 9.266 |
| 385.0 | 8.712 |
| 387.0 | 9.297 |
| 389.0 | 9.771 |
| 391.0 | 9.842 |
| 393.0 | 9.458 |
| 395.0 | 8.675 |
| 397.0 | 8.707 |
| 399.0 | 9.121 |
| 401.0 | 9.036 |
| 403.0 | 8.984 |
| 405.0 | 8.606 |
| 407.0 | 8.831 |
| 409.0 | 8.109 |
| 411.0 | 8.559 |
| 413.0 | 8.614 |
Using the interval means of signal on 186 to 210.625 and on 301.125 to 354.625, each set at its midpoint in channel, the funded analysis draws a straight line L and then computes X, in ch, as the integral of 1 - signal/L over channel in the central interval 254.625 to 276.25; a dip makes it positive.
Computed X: 8.5 ch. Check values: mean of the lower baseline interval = 11.2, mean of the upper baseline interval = 9.29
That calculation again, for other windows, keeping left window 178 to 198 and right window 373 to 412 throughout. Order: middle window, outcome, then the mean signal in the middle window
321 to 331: 0.80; 9.14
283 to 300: 2.78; 8.68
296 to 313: 1.80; 9.13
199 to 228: 2.67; 10.3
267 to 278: 3.59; 7.16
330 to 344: 0.78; 9.25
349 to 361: 0.24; 9.38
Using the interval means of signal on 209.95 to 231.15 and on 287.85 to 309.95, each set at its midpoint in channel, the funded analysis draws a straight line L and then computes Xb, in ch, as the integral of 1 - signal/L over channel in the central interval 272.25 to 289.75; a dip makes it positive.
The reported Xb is 1.7 ch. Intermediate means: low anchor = 10.1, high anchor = 9.08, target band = 8.37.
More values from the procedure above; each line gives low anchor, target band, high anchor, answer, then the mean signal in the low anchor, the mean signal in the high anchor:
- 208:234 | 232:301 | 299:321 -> 7.7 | 10.2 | 9.16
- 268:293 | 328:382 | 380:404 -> -3.0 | 8.09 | 9.18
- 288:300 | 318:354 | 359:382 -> -1.7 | 8.87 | 9.1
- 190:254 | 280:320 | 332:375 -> 3.7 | 10.6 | 9.27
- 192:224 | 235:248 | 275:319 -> -1.7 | 10.8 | 8.86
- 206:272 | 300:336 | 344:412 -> 0.3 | 9.2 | 9.18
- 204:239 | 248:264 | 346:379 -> 4.2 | 10.4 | 9.28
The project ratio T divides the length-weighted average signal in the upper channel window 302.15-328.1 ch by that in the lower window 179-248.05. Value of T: 0.8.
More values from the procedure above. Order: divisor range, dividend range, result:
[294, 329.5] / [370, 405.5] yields 1.01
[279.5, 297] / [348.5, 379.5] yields 1.07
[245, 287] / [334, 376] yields 1.21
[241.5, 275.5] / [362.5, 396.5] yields 1.18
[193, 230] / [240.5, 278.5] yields 0.76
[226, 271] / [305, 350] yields 1.05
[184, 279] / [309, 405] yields 0.96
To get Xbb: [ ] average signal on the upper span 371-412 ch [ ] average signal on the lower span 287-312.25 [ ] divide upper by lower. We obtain 1.0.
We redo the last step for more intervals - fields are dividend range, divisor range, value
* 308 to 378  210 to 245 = 0.88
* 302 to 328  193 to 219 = 0.83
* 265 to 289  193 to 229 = 0.72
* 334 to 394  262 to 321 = 1.14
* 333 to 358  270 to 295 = 1.15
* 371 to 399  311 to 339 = 1.02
